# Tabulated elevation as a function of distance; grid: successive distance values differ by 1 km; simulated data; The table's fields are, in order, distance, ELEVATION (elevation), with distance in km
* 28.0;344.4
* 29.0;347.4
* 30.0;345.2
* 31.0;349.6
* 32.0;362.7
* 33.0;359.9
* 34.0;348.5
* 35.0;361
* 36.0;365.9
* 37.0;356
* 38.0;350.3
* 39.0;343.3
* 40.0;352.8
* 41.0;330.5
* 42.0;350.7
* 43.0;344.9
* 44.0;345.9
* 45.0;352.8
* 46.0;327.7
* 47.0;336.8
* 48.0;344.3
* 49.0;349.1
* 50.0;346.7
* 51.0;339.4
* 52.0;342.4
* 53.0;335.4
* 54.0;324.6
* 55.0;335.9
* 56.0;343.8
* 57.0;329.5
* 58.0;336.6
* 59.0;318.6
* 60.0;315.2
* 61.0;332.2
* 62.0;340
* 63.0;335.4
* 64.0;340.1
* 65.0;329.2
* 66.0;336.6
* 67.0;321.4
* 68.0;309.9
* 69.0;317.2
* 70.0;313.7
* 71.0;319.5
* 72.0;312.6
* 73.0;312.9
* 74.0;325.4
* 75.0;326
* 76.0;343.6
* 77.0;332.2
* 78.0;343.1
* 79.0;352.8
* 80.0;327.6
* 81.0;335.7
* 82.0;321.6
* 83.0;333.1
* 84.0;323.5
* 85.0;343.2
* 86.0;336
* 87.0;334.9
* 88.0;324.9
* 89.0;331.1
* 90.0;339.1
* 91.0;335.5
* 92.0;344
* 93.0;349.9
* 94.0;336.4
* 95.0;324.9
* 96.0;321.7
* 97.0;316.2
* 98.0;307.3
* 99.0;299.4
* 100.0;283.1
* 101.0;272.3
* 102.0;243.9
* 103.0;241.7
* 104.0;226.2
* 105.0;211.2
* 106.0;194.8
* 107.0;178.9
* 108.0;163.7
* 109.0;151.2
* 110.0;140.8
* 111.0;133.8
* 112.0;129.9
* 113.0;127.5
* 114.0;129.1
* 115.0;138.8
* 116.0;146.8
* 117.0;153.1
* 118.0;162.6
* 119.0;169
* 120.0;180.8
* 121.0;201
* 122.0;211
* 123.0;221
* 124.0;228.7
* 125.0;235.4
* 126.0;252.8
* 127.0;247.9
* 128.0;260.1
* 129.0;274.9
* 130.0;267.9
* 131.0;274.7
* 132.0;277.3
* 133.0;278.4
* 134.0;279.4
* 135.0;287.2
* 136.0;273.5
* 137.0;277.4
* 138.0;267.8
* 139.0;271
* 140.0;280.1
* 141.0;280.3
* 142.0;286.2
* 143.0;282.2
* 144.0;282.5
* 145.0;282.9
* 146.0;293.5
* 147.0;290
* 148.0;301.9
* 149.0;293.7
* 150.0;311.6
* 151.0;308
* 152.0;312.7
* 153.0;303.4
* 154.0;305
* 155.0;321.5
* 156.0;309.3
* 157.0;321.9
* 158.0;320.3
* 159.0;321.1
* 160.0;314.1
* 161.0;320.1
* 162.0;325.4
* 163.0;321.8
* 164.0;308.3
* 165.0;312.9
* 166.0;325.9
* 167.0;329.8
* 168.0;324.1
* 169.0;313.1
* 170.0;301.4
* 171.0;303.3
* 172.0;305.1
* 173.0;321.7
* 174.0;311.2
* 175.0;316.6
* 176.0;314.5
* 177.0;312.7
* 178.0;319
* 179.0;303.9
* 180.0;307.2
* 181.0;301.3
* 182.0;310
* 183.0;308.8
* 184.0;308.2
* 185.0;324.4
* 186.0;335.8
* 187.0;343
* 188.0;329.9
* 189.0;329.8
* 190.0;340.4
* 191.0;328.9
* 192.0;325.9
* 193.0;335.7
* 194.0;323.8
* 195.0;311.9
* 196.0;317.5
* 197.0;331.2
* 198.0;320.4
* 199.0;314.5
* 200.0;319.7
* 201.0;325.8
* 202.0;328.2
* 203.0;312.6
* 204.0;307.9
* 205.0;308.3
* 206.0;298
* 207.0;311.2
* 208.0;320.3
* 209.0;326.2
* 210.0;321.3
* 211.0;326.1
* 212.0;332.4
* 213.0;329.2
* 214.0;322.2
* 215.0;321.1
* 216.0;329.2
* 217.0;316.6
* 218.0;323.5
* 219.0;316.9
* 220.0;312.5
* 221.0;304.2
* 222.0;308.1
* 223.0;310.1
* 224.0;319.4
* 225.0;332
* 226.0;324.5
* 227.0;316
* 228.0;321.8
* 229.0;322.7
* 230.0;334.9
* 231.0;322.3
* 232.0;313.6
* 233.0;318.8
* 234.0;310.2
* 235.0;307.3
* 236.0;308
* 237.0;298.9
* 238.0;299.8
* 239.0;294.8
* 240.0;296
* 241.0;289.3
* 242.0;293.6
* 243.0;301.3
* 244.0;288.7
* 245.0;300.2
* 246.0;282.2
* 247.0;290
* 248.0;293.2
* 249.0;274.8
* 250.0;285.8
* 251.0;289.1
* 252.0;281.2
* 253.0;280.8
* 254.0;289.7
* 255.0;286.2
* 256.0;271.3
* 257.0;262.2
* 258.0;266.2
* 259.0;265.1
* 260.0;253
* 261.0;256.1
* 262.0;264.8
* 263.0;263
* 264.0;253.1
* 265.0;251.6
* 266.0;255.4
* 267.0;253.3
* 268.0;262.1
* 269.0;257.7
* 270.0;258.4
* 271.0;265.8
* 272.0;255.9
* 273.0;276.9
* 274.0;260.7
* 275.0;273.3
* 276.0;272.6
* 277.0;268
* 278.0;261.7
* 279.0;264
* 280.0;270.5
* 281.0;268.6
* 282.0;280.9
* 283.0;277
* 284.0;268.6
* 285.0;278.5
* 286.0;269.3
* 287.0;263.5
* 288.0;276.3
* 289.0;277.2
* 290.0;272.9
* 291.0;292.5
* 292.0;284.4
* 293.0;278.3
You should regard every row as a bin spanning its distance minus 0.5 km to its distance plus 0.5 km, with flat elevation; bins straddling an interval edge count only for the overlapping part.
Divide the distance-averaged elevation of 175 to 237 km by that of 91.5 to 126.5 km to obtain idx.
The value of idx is 1.4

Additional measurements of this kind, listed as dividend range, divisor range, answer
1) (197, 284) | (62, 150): 1.08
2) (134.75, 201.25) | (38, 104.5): 0.95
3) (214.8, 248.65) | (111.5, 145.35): 1.33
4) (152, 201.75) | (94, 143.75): 1.37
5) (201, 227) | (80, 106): 1.04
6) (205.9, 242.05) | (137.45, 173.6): 1.03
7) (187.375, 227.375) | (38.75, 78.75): 0.96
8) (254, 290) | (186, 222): 0.83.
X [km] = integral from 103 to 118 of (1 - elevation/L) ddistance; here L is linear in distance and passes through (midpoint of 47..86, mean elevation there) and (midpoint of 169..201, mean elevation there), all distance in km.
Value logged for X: 7.57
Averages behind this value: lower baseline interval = 331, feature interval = 162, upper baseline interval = 319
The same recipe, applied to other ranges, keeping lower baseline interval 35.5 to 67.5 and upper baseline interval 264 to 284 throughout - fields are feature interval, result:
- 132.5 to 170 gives 0.6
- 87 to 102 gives 0.3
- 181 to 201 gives -2.1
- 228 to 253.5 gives -2.2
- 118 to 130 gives 3.4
